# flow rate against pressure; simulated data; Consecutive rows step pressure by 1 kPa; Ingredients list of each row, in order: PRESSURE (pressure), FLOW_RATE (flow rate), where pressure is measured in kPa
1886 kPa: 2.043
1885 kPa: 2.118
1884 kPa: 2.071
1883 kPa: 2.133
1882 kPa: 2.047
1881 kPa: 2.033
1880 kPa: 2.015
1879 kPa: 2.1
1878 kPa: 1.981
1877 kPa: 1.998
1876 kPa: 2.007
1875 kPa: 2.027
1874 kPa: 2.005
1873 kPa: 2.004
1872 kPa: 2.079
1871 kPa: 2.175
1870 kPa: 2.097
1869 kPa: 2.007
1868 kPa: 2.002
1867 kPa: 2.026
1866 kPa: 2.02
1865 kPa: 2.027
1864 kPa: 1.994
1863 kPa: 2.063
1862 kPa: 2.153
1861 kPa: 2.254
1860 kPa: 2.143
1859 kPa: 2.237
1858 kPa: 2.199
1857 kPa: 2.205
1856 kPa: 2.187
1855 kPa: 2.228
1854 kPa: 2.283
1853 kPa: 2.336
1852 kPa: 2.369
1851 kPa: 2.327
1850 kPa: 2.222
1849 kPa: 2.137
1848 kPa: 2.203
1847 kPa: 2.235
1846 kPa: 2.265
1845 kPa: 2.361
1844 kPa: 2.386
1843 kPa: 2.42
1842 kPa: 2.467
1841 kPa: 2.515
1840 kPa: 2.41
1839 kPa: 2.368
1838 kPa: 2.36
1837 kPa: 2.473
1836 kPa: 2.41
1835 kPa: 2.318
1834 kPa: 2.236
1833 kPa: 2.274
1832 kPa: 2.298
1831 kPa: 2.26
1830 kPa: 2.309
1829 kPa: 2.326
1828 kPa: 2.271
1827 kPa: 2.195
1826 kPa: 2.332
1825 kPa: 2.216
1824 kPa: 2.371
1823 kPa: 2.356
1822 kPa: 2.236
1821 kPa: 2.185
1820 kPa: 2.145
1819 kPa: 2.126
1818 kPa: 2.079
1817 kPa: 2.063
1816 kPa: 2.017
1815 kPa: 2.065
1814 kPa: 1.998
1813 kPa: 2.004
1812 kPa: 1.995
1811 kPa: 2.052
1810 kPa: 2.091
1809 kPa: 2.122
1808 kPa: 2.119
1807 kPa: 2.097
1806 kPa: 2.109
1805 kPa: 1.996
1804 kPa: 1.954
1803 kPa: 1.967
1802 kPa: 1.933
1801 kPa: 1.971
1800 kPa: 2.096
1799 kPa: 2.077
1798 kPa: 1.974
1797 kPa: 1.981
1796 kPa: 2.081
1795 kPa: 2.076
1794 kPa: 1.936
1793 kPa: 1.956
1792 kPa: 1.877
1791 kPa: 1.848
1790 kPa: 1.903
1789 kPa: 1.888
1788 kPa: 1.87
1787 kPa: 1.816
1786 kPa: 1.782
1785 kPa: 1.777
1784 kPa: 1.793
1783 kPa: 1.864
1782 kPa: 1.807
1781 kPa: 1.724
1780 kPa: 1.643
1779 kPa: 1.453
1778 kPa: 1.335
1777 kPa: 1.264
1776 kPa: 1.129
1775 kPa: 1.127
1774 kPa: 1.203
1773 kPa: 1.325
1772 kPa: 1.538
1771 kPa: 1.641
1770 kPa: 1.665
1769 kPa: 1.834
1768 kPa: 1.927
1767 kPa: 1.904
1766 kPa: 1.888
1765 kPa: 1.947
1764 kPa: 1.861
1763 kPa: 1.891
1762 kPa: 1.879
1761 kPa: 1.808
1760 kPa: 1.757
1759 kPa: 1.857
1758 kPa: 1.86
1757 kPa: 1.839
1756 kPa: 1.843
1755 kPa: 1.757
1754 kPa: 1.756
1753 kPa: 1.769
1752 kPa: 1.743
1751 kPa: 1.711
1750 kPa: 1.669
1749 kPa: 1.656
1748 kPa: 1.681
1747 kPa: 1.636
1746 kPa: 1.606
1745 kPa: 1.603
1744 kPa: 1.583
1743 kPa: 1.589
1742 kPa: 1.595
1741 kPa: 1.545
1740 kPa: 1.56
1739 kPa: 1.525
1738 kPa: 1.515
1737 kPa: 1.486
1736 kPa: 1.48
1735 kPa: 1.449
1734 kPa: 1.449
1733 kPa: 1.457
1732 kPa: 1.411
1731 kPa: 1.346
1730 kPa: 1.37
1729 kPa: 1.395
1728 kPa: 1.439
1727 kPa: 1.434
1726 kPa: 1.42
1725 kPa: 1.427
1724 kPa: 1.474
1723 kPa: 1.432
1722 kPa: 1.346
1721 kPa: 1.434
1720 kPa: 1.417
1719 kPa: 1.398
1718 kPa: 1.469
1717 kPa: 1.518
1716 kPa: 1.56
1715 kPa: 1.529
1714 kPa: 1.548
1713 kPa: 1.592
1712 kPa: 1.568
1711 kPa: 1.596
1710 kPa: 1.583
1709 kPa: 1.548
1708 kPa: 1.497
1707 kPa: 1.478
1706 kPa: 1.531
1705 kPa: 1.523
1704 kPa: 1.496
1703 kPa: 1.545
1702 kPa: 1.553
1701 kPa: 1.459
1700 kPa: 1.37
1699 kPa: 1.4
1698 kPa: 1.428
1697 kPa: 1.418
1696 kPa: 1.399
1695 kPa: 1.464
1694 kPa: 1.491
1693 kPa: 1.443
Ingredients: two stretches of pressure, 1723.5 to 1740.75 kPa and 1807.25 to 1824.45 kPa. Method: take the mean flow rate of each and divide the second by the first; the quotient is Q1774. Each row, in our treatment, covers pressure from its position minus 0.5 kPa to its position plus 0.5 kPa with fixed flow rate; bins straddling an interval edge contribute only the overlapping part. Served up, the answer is 1.46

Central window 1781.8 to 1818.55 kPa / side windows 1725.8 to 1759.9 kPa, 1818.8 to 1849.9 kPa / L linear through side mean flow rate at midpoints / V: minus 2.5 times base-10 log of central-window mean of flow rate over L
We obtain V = 0.03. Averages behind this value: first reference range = 1.59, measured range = 1.98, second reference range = 2.31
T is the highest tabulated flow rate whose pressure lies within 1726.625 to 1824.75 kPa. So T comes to 2.371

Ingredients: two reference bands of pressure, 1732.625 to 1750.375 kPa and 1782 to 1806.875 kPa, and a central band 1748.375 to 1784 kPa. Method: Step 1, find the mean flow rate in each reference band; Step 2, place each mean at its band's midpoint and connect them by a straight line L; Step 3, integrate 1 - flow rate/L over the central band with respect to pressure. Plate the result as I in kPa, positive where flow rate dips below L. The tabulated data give 0.9 kPa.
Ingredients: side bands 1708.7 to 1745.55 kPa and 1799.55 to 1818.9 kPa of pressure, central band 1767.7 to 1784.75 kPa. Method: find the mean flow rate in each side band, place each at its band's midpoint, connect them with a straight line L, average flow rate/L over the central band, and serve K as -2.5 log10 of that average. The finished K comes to 0.18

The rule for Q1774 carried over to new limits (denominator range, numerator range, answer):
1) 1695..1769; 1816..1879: 1.40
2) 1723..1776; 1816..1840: 1.41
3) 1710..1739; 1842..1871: 1.50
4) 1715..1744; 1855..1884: 1.42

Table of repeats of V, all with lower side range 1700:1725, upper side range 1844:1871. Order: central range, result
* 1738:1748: 0.04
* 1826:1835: -0.11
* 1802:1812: -0.06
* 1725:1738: 0.11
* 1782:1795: -0.01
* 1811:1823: -0.05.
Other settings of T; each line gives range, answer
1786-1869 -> 2.515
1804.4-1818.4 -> 2.122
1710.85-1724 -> 1.596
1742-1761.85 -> 1.86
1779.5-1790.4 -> 1.903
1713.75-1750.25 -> 1.681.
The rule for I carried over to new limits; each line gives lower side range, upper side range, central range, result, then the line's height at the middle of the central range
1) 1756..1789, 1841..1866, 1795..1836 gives -3.1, 1.98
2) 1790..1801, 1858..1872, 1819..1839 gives -2.5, 2.04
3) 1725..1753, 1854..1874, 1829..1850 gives -3.5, 2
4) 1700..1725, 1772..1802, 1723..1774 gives -0.3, 1.62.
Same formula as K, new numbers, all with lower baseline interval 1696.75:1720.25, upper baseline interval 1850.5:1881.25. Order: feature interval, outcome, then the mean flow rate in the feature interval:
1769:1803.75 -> 0.038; 1.75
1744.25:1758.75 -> -0.034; 1.72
